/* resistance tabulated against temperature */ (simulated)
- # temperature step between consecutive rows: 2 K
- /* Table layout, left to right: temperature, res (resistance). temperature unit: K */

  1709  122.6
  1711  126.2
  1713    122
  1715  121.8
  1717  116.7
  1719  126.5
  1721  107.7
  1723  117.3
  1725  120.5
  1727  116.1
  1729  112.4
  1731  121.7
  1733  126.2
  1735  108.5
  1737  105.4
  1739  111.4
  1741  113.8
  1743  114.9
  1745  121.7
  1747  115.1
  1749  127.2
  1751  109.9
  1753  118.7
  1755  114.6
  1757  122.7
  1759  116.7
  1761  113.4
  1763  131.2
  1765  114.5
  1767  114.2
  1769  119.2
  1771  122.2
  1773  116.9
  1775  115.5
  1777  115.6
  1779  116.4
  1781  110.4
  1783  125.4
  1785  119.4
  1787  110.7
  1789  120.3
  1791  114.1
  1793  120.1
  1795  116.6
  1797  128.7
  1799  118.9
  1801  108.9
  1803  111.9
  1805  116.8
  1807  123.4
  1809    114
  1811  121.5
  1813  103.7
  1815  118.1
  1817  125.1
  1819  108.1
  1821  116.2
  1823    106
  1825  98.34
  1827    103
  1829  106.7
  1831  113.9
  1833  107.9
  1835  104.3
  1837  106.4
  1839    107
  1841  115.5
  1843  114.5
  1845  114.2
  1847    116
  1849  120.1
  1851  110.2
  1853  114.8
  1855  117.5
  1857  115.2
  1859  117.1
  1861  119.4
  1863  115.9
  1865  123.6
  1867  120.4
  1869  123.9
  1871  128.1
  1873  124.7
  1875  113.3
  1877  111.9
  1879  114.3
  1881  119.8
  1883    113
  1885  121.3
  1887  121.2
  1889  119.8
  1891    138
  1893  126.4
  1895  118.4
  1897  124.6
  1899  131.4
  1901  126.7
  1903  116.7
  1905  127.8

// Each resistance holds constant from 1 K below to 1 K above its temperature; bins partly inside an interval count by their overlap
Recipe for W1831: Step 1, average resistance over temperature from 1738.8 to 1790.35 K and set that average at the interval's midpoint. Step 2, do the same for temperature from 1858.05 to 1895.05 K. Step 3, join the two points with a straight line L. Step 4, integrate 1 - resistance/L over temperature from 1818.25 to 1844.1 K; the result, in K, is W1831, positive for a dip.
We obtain 2.4 K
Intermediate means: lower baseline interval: 117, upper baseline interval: 121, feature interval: 108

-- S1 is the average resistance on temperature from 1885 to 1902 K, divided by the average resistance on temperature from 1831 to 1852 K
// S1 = 1.12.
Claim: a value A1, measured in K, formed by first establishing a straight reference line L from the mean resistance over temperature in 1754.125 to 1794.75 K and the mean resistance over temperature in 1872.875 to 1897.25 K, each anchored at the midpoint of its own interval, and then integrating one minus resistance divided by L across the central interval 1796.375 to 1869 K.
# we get 3.04 K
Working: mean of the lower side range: 118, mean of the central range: 114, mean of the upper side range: 120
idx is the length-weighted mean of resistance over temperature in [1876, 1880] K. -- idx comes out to 113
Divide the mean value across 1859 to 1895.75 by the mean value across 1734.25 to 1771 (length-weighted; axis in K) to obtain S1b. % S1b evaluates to 1.04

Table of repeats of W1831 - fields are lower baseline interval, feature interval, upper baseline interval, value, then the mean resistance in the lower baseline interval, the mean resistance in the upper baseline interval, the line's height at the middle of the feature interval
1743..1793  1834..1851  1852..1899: 1.06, 118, 120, 120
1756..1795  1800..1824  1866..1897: 0.90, 118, 121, 119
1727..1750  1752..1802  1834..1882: -0.70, 116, 116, 116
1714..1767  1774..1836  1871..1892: 2.25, 117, 120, 118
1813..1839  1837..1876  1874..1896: -0.84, 109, 120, 115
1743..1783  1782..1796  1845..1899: 0.02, 118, 120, 118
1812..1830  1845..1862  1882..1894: 0.00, 109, 123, 116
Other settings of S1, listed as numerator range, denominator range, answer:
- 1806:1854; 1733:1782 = 0.96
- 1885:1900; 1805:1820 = 1.08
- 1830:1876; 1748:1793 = 0.98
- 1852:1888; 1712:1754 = 1.01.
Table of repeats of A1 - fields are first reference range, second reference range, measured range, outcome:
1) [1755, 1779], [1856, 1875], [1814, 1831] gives 1.3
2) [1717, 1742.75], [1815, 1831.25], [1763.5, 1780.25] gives -0.6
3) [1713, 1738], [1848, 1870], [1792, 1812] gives -0.1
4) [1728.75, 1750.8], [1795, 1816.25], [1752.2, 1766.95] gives -0.3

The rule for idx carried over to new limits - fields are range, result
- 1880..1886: 118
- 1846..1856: 116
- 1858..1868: 119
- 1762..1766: 123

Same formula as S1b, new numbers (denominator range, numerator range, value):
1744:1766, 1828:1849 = 0.94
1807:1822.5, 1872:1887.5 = 1.02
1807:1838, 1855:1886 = 1.07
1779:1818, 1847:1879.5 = 1.01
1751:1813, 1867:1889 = 1.02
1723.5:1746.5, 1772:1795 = 1.01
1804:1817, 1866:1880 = 1.02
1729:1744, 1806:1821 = 1.02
